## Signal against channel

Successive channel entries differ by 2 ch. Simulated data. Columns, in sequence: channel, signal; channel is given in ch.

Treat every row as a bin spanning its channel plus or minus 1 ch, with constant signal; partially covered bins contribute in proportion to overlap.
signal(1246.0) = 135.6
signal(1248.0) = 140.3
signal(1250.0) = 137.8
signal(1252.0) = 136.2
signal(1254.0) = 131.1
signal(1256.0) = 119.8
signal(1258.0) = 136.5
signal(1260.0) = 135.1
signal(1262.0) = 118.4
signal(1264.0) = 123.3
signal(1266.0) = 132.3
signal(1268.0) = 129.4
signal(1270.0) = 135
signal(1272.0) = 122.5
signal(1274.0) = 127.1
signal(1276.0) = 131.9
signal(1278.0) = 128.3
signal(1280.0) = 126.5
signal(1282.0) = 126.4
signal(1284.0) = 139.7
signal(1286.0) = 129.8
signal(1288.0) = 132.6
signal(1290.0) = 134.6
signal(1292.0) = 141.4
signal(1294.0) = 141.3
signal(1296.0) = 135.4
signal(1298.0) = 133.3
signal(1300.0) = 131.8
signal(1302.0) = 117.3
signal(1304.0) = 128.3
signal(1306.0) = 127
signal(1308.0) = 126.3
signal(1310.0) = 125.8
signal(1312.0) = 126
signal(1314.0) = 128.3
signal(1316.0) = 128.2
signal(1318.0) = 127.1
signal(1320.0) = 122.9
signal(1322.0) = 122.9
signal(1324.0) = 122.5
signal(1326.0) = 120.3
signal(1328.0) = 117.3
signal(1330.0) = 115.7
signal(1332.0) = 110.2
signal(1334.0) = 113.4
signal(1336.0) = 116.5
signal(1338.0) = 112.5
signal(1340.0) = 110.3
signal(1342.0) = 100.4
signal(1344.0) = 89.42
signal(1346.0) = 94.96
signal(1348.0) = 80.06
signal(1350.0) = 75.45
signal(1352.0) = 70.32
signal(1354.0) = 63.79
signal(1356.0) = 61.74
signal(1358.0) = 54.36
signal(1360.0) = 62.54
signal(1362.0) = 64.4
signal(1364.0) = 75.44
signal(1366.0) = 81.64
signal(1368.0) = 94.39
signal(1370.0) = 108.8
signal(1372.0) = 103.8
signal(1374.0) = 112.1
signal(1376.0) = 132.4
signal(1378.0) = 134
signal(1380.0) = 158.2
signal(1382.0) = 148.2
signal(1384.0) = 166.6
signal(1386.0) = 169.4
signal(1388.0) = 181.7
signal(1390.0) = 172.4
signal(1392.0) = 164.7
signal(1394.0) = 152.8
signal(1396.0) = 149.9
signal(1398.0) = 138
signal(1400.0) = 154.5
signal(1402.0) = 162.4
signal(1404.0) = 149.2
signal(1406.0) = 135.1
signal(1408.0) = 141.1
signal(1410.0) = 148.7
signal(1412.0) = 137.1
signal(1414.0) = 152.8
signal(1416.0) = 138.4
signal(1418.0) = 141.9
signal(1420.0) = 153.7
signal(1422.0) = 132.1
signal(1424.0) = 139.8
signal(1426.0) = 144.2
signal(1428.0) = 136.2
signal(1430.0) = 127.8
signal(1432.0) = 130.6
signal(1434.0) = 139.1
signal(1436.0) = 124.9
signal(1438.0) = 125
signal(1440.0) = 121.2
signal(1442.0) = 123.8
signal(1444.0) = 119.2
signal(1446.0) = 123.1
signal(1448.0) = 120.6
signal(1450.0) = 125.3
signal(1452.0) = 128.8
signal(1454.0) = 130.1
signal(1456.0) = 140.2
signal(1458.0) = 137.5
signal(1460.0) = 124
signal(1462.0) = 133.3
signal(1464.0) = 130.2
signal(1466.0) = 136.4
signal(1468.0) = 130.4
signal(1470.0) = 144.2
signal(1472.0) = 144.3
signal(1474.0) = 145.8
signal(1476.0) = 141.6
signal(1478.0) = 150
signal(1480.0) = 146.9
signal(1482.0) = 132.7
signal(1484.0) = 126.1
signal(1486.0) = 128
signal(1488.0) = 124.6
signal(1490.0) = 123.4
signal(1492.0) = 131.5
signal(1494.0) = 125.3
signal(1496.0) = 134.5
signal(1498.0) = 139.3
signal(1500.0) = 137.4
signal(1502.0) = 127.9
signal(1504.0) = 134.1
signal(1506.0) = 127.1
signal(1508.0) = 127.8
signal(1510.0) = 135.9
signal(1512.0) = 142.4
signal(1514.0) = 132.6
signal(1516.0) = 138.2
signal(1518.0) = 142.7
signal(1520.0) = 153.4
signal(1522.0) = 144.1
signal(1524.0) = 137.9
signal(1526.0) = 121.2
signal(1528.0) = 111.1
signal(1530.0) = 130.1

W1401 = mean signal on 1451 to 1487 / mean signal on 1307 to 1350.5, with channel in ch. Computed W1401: 1.2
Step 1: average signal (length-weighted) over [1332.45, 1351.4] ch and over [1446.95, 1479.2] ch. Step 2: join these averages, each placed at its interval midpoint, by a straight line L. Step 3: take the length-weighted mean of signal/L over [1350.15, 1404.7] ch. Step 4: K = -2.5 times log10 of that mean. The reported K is -0.09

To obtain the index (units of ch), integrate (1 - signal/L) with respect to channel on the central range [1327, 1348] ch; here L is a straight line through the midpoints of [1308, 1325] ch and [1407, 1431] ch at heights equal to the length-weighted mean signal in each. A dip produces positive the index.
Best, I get 3.57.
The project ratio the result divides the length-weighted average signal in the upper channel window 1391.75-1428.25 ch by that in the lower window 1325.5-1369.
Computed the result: 1.6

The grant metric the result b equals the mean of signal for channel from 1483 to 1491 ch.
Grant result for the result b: 126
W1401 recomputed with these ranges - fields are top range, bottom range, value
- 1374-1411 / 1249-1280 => 1.17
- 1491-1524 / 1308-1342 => 1.14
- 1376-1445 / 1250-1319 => 1.11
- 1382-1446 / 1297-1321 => 1.14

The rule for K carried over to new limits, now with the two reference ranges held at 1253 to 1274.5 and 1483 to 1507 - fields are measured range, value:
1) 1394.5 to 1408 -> -0.15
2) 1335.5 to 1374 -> 0.44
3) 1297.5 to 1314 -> 0.01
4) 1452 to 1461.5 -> -0.02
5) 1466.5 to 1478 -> -0.10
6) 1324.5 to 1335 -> 0.12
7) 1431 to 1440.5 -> 0.01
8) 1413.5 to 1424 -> -0.11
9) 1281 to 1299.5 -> -0.05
